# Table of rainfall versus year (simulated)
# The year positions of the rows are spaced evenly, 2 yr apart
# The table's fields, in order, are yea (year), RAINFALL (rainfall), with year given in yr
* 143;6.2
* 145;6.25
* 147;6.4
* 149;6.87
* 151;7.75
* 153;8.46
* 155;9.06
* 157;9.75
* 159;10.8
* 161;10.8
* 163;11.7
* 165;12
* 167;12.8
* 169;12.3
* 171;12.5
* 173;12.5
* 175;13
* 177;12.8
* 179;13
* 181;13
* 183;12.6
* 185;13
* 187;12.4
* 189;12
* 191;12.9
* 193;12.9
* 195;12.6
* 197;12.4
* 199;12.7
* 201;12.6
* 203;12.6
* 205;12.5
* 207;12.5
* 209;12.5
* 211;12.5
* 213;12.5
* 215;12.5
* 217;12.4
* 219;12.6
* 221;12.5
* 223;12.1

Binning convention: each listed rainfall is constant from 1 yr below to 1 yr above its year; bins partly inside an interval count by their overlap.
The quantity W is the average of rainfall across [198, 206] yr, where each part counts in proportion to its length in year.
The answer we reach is 12.6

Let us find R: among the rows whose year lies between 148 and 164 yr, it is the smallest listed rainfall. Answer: 6.87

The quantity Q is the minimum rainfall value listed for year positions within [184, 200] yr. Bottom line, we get 12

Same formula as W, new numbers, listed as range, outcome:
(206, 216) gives 12.5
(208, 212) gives 12.5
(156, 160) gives 10.3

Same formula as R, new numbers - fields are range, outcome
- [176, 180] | 12.8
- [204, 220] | 12.4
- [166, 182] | 12.3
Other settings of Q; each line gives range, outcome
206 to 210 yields 12.5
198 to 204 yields 12.6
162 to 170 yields 11.7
